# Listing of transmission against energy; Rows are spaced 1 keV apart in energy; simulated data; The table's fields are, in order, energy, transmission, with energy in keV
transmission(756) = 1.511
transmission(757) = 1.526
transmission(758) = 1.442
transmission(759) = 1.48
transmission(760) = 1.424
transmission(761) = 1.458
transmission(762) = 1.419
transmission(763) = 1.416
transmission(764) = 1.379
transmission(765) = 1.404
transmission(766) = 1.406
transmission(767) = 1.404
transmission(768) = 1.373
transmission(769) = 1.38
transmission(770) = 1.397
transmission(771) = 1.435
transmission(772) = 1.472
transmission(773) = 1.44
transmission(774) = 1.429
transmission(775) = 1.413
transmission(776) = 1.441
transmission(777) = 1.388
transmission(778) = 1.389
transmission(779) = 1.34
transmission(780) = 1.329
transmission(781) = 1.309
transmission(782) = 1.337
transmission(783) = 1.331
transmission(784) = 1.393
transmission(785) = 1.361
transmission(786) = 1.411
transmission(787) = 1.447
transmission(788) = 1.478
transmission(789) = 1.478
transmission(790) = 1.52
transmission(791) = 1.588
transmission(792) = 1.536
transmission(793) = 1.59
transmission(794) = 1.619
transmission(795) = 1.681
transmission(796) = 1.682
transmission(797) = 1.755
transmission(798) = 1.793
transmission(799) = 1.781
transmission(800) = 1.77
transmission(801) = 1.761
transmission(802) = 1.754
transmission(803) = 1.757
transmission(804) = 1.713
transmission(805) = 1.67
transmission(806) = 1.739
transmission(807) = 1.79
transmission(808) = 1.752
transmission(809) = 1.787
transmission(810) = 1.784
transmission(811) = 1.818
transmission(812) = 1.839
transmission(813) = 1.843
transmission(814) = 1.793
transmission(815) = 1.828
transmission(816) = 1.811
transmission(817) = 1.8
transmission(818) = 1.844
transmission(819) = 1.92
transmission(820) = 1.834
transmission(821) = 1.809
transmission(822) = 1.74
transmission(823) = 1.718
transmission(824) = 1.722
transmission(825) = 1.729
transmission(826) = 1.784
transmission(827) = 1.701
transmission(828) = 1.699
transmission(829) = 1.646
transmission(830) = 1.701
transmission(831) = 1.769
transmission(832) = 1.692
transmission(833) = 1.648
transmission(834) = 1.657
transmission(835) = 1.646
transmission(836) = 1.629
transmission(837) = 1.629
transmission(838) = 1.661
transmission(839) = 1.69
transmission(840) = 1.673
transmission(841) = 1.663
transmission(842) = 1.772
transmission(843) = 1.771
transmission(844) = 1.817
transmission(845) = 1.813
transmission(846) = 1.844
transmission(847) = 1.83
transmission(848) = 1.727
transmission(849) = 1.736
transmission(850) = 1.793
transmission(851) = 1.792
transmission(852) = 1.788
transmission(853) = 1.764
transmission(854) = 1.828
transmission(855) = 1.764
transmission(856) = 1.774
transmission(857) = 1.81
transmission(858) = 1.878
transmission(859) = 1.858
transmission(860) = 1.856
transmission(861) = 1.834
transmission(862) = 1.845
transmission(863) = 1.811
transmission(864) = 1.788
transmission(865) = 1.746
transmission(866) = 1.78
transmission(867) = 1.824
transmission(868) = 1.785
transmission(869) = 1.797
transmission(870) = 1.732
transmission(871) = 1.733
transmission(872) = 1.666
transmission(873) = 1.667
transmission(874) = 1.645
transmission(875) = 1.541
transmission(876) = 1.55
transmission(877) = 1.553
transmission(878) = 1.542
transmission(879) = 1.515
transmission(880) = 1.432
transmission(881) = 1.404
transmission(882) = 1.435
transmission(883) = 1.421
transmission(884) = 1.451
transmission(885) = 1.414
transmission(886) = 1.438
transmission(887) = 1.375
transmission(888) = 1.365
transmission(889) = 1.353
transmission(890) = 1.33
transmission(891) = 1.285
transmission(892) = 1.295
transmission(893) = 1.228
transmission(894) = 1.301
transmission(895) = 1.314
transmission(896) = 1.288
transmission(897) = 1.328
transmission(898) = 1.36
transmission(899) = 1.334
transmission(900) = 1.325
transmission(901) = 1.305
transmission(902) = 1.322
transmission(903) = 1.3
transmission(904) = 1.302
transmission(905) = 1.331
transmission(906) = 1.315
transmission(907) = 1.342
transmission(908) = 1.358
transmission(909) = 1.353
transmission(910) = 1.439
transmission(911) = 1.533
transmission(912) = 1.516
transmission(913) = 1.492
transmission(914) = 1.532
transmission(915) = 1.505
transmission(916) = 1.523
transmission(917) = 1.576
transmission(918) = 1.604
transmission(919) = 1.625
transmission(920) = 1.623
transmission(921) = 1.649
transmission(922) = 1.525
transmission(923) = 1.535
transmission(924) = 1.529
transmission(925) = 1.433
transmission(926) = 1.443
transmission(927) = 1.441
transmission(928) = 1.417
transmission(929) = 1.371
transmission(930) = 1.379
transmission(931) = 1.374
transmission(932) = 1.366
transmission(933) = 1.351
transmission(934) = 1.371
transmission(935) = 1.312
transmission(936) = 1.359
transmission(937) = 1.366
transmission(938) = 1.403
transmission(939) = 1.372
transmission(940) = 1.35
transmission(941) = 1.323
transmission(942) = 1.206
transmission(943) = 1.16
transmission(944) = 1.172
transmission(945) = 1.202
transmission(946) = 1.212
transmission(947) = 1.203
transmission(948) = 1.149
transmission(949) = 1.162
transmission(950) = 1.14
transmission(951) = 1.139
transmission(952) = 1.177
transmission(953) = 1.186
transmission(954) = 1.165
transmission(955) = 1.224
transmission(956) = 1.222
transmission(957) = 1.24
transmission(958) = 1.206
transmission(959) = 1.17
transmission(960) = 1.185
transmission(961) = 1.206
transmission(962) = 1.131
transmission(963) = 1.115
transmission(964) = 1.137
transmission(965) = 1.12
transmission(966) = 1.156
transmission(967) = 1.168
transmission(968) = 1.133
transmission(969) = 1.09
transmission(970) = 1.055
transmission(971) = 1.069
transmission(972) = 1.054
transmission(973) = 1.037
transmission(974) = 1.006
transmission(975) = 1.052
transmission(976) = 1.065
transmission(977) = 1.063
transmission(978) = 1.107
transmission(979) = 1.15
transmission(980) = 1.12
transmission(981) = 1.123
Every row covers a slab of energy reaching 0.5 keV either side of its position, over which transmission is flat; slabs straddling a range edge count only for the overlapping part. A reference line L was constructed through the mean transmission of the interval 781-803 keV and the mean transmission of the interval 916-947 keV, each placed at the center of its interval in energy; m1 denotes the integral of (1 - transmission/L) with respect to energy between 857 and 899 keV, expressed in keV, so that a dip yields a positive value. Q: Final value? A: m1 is -2.5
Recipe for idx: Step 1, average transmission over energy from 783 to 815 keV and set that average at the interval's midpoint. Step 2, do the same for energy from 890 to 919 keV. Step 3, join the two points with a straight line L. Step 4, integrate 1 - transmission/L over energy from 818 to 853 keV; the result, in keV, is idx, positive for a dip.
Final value -3.82 keV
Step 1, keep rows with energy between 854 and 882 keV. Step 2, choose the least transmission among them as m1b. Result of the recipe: 1.404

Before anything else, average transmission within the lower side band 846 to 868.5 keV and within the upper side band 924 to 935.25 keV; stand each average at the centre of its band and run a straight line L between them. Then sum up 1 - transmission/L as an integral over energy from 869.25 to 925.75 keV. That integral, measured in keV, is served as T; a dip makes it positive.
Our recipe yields 4.3 keV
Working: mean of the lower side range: 1.8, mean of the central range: 1.45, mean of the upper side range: 1.4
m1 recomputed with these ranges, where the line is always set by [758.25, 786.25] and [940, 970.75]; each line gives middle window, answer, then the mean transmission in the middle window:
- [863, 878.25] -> -5.0 keV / 1.7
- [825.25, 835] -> -2.7 keV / 1.7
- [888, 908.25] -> -1.2 keV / 1.32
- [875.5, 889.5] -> -2.0 keV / 1.45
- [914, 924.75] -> -3.1 keV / 1.56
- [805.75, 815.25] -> -3.1 keV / 1.8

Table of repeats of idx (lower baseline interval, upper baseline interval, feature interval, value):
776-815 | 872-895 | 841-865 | -4.9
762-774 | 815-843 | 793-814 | -2.1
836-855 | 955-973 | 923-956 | -0.7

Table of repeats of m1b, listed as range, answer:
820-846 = 1.629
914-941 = 1.312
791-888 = 1.365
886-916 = 1.228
